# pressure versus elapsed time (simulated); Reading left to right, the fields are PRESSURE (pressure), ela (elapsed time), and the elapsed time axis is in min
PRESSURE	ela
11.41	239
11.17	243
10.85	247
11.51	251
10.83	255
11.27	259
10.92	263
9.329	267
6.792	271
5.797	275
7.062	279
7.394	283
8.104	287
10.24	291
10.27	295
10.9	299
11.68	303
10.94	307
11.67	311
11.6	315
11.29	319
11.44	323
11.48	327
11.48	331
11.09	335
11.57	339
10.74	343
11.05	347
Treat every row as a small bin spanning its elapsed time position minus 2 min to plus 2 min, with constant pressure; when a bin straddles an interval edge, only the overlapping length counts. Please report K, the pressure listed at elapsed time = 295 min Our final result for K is 10.27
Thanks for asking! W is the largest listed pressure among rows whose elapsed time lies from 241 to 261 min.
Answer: 11.51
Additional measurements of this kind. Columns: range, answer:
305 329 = 11.67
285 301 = 10.9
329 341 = 11.57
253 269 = 11.27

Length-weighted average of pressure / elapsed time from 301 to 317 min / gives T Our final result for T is 11.5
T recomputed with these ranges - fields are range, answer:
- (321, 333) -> 11.5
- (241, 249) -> 11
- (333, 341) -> 11.3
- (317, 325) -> 11.4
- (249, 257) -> 11.2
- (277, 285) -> 7.23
